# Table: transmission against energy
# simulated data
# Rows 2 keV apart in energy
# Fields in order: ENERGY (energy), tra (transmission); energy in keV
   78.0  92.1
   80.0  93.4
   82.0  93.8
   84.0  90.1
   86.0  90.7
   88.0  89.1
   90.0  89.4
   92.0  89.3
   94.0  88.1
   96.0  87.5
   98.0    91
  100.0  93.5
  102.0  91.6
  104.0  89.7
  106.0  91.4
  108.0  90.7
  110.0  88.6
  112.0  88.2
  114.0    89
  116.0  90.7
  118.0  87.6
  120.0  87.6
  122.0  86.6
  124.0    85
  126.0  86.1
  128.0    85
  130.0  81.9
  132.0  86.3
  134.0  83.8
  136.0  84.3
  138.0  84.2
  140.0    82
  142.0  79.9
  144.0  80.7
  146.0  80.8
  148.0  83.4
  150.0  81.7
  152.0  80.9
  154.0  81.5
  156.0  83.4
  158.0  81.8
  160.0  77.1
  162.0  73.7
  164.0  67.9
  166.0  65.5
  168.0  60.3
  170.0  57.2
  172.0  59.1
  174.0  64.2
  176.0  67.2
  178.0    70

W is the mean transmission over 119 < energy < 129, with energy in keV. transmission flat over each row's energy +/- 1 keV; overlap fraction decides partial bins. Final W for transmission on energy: 86.1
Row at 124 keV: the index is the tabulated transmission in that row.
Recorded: 85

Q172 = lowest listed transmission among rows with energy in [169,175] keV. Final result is 57.2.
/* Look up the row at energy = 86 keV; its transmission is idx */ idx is 90.7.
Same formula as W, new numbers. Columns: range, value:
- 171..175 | 61.7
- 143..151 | 81.6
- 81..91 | 90.6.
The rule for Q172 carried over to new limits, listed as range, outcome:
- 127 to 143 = 79.9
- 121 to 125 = 85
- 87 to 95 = 88.1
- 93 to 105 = 87.5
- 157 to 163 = 73.7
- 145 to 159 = 80.8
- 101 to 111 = 88.6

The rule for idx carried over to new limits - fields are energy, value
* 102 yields 91.6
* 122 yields 86.6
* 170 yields 57.2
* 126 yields 86.1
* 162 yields 73.7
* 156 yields 83.4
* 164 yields 67.9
